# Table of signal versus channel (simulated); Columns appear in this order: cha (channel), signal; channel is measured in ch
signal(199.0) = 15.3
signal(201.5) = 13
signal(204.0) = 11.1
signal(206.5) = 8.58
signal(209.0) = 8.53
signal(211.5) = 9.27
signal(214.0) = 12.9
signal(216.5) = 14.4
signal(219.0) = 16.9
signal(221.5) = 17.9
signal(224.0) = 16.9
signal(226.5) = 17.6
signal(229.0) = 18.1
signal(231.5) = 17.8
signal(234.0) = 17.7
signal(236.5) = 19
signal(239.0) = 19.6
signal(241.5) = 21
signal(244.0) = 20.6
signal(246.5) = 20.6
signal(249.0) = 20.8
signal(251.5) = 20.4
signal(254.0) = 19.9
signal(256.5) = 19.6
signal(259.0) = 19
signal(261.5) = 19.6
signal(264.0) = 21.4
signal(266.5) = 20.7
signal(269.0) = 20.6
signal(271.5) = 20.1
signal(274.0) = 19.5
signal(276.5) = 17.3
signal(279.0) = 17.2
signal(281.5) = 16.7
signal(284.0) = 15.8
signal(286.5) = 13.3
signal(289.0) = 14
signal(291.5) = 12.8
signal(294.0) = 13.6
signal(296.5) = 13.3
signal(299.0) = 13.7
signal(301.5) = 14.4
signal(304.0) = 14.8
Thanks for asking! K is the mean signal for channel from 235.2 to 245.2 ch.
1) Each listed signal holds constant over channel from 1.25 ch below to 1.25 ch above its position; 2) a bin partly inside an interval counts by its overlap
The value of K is 20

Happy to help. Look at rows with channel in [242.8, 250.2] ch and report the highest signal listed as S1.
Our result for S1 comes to 20.8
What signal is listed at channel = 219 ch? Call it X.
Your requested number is 16.9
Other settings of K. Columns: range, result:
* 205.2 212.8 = 8.84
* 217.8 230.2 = 17.5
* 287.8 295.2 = 13.5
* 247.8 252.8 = 20.6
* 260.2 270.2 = 20.6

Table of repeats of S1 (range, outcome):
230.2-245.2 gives 21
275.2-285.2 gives 17.3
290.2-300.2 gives 13.7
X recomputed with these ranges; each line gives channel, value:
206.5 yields 8.58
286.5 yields 13.3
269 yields 20.6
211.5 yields 9.27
